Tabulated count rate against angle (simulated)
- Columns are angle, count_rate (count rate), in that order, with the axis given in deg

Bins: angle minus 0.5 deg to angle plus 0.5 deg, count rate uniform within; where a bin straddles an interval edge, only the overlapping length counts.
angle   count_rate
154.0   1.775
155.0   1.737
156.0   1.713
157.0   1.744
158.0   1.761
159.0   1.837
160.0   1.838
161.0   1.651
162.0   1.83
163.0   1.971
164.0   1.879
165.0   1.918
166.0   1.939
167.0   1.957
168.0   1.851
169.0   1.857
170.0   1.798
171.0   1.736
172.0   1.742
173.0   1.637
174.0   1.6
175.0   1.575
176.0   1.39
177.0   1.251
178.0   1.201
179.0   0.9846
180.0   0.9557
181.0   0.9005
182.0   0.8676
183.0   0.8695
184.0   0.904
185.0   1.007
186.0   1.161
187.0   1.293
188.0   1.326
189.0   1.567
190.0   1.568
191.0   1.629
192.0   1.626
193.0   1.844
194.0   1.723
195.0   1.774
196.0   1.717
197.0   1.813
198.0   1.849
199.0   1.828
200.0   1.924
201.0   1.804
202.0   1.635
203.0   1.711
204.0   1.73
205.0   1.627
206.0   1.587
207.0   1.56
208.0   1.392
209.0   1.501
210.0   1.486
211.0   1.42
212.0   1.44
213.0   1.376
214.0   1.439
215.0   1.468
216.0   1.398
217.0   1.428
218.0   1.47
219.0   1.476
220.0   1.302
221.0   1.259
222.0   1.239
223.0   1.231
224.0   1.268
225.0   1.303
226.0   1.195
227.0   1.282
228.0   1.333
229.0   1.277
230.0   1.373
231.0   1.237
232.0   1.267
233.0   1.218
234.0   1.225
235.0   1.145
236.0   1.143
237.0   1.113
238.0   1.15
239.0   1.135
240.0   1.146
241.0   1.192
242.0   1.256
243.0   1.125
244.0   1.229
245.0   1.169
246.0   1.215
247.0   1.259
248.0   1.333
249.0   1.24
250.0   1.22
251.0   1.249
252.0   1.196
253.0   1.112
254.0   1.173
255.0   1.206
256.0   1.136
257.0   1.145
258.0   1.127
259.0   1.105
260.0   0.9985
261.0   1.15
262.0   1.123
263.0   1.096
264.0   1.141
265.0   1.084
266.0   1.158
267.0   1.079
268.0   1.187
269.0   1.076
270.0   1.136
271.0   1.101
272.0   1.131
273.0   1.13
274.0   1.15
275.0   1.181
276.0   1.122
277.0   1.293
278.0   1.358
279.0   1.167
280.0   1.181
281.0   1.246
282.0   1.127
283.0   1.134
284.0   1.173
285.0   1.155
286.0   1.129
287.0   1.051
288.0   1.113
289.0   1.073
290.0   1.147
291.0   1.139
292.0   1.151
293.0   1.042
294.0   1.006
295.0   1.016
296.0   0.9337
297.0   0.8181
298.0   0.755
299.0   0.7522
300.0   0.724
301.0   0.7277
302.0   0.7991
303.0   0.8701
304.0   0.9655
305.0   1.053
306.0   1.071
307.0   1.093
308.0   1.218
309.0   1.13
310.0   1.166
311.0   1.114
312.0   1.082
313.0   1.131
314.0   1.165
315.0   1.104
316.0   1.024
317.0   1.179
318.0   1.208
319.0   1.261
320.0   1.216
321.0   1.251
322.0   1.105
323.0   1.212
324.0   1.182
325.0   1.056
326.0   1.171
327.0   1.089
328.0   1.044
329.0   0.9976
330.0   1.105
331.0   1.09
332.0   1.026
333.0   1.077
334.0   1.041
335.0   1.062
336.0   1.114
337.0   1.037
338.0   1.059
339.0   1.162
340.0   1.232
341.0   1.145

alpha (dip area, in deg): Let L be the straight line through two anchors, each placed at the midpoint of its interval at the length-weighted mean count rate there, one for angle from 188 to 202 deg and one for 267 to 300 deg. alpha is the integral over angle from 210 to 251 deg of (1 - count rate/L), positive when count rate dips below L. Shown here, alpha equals 5.4 deg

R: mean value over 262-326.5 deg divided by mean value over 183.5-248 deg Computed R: 0.78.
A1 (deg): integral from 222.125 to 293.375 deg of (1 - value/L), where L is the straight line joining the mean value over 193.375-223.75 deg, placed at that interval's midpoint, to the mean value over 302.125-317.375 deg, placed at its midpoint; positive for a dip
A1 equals 7.8 deg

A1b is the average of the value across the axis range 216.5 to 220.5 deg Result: 1.42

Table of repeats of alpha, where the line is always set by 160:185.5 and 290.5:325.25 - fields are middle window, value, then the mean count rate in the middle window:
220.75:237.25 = 0.9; 1.24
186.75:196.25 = -1.2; 1.61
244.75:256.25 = 0.3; 1.21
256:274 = 1.1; 1.12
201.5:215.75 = -1.5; 1.52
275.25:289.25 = -0.4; 1.17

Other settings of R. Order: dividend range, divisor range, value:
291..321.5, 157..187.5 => 0.69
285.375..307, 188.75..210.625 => 0.58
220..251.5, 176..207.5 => 0.84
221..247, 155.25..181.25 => 0.74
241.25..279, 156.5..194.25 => 0.76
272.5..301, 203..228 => 0.76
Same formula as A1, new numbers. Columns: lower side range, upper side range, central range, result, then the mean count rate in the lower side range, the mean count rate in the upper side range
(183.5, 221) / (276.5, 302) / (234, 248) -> 1.4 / 1.53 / 1.05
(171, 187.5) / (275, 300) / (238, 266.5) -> -1.0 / 1.22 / 1.08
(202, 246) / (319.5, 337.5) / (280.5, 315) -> 3.9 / 1.34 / 1.1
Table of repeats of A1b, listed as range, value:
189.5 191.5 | 1.6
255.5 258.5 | 1.14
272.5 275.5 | 1.15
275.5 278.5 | 1.26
